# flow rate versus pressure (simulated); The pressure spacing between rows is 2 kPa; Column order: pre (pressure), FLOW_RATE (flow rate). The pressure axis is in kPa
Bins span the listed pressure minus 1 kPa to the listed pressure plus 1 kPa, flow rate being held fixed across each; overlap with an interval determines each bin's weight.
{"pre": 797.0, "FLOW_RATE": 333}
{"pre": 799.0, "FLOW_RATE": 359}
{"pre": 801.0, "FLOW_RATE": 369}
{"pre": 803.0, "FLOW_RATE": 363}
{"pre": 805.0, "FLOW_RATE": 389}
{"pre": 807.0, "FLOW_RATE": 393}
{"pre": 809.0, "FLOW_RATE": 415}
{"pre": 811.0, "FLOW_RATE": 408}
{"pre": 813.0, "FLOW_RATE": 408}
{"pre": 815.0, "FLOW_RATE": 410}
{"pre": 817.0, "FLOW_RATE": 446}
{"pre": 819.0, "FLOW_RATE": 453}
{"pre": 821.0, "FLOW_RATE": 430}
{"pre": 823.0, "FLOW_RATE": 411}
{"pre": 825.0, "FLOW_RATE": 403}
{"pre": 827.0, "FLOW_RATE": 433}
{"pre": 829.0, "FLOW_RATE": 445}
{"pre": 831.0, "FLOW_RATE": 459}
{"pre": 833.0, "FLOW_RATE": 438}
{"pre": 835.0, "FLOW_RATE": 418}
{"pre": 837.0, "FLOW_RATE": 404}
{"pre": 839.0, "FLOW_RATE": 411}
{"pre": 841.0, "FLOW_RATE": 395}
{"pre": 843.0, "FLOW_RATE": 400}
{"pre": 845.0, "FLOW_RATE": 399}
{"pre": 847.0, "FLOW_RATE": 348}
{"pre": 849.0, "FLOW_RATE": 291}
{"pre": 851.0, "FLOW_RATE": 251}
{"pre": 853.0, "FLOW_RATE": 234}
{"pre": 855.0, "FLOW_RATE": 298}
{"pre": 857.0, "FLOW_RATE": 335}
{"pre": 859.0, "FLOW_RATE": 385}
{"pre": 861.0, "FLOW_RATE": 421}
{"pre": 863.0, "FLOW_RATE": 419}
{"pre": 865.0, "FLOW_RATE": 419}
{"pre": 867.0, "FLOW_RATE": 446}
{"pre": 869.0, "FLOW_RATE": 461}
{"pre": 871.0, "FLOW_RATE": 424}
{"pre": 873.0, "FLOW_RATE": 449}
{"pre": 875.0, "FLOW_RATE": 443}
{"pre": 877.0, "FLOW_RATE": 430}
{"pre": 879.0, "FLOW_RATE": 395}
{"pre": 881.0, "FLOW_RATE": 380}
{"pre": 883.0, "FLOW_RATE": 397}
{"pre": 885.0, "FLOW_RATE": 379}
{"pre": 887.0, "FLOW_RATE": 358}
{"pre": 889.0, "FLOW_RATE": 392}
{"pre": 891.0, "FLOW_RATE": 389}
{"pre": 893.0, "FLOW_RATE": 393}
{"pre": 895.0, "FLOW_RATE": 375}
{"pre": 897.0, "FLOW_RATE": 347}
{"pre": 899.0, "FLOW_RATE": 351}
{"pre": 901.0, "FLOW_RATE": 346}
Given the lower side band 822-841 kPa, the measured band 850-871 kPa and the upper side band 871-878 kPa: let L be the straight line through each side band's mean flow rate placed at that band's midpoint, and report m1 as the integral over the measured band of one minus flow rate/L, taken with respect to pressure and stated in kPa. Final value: 3.1 kPa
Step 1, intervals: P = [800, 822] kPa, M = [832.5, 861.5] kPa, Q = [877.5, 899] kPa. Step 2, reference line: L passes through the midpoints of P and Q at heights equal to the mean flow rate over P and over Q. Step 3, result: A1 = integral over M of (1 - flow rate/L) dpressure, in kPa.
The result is 2.6 kPa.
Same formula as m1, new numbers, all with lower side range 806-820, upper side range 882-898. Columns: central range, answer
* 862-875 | -1.6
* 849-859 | 2.7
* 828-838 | -0.6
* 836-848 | 0.3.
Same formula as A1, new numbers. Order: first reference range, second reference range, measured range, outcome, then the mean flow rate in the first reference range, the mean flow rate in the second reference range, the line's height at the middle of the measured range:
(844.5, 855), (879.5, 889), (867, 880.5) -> -2.9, 299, 381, 356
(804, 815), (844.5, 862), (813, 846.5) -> -4.8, 403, 327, 368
